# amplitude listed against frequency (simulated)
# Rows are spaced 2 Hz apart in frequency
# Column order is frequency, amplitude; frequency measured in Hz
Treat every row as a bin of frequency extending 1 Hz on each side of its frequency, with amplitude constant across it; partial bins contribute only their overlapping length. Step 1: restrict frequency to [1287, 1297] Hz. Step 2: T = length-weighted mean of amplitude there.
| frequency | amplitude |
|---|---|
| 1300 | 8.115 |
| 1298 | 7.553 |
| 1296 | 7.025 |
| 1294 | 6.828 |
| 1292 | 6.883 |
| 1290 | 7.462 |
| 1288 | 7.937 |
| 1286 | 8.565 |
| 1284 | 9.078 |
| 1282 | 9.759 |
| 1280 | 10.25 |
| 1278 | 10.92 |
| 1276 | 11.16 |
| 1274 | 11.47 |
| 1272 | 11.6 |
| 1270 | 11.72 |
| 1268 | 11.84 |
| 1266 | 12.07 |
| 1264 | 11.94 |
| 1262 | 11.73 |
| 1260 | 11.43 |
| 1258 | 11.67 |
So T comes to 7.23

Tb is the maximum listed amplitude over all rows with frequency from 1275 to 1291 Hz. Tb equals 11.16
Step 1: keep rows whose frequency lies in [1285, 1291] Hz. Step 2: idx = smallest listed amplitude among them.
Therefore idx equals 7.462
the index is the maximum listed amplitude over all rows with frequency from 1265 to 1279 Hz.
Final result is 12.07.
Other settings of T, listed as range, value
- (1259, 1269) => 11.8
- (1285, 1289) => 8.25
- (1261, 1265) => 11.8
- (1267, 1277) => 11.6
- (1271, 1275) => 11.5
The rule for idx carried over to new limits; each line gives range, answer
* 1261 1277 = 11.16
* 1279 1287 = 8.565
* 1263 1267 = 11.94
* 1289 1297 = 6.828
